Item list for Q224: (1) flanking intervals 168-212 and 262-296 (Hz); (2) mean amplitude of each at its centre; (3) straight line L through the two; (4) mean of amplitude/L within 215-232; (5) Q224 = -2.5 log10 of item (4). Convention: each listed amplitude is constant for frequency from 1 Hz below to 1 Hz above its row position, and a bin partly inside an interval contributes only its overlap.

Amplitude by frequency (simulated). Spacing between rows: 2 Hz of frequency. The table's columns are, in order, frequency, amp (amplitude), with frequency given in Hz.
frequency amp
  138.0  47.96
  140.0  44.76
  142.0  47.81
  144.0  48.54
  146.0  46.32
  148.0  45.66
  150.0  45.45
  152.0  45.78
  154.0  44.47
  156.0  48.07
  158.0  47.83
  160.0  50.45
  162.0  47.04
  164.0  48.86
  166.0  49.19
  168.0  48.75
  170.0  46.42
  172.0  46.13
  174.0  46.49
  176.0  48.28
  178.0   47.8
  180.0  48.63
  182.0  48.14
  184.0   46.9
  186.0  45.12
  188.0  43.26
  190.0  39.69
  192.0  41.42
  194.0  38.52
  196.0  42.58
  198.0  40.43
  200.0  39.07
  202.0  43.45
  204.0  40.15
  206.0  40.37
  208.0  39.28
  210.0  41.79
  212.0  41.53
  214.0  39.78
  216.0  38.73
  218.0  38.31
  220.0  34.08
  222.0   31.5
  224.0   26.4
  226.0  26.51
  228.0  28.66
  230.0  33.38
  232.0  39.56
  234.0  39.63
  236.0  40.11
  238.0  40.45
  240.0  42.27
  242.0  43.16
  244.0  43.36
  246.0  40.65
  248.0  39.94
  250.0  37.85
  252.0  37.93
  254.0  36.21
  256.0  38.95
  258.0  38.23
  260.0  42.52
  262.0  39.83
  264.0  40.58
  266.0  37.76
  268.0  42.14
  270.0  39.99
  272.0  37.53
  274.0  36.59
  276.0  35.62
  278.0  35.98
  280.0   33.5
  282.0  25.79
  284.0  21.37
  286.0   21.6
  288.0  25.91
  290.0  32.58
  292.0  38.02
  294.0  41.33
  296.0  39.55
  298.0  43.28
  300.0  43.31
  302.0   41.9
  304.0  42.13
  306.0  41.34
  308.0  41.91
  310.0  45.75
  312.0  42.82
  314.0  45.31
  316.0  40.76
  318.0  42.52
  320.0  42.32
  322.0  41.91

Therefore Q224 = 0.23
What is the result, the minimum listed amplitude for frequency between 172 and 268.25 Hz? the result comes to 26.4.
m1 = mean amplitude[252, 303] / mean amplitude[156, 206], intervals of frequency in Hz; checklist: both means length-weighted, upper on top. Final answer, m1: 0.8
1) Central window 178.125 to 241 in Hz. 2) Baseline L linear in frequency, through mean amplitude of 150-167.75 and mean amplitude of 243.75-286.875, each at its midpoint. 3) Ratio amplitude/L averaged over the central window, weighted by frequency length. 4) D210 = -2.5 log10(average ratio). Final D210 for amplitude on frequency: 0.078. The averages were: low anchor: 47.6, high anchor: 36.5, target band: 39.5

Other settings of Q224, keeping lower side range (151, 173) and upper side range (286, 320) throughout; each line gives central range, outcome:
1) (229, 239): 0.13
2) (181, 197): 0.07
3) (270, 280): 0.14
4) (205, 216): 0.12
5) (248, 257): 0.13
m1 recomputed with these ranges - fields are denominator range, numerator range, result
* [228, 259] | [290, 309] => 1.05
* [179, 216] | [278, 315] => 0.88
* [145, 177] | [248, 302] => 0.77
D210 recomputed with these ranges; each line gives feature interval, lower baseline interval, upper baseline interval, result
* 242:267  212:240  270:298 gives -0.15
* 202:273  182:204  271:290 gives -0.07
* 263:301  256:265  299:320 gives 0.17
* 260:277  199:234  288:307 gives -0.01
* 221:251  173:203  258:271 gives 0.13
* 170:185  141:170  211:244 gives -0.08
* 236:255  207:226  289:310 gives -0.07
